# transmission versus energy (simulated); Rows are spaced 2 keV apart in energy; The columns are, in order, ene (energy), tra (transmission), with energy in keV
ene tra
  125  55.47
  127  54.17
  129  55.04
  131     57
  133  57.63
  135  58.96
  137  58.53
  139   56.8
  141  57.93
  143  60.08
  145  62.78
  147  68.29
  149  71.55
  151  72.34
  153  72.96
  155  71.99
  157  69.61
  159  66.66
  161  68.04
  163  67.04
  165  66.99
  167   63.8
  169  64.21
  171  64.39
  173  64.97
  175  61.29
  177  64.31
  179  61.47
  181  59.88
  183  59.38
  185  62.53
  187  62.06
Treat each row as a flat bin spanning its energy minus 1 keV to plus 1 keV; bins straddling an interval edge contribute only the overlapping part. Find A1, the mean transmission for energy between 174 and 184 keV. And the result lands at 61.3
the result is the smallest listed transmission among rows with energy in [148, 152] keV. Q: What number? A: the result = 71.55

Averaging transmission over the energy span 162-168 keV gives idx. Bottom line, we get 65.9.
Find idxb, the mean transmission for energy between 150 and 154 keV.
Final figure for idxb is 72.7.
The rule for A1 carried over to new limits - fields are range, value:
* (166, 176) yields 63.7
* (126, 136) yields 56.6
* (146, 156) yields 71.4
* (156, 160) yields 68.1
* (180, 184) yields 59.6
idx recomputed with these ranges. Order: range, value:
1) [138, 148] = 61.2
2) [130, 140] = 57.8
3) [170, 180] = 63.3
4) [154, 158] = 70.8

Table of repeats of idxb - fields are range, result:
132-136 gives 58.3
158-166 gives 67.2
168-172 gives 64.3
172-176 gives 63.1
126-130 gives 54.6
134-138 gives 58.7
